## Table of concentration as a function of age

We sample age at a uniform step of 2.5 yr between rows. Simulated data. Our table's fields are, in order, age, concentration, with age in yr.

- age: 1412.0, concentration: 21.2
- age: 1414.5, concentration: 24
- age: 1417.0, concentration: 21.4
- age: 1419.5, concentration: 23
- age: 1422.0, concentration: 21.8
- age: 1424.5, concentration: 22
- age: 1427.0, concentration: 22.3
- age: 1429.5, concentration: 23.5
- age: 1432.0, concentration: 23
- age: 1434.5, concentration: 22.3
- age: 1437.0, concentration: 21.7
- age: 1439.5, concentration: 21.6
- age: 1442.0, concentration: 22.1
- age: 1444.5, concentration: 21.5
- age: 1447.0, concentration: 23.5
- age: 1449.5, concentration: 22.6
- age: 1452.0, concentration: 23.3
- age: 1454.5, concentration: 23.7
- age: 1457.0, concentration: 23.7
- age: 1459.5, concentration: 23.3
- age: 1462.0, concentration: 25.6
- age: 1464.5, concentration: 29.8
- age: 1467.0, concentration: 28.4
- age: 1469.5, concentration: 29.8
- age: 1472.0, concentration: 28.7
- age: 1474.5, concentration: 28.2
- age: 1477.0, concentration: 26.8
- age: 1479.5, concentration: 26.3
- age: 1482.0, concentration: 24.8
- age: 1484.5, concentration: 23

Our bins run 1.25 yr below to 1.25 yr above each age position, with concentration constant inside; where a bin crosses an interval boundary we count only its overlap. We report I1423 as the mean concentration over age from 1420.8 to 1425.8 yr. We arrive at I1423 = 21.9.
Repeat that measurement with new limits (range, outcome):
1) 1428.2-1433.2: 23.2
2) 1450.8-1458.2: 23.6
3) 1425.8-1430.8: 22.9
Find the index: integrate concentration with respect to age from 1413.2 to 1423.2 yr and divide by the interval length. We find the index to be 22.5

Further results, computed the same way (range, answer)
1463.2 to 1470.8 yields 29.3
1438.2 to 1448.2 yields 22.2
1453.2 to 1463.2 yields 24.1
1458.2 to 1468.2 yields 26.8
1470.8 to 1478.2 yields 27.9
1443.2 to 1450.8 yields 22.5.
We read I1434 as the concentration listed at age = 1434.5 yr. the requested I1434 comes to 22.3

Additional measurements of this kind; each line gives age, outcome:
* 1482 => 24.8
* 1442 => 22.1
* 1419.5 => 23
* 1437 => 21.7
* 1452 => 23.3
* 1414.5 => 24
